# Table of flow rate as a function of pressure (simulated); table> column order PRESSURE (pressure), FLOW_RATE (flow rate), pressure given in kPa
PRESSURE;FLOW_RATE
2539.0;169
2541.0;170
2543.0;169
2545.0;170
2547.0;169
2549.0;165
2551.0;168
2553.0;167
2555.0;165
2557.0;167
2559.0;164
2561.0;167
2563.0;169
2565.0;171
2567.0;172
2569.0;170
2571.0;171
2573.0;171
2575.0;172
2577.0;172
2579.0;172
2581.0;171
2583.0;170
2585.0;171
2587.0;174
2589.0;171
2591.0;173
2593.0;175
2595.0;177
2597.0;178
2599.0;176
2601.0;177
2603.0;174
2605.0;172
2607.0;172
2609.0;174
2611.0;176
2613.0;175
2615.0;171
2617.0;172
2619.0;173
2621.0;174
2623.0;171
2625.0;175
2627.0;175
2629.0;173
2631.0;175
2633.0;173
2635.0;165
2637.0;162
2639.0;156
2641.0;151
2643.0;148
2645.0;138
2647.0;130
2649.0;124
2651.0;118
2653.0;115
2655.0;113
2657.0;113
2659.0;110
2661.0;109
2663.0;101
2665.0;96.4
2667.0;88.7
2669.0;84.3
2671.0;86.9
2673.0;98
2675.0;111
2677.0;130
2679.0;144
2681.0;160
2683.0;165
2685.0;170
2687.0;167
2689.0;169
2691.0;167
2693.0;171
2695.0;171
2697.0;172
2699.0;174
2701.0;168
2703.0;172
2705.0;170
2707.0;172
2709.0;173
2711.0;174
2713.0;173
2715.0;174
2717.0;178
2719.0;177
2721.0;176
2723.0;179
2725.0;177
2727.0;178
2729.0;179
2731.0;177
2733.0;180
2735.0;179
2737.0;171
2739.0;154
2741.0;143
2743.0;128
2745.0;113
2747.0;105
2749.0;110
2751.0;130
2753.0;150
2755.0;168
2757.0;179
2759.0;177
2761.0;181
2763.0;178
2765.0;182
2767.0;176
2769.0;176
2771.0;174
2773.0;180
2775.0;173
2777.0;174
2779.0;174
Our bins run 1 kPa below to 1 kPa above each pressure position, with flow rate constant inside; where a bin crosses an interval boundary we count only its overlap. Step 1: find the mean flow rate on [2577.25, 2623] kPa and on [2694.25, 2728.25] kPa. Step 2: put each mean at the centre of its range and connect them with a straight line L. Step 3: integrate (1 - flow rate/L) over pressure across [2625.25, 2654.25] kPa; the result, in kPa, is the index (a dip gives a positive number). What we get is 3.9 kPa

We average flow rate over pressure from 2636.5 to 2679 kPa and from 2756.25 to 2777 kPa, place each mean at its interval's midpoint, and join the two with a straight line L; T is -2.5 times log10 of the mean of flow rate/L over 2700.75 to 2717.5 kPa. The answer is -0.18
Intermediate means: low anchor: 118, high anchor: 177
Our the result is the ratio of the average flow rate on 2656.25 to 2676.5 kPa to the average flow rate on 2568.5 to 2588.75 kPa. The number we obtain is 0.59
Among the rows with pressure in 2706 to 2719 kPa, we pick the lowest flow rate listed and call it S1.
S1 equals 172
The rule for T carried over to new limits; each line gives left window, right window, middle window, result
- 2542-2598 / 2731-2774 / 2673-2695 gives 0.07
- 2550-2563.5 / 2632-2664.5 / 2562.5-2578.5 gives -0.06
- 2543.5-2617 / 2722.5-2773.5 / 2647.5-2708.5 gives 0.21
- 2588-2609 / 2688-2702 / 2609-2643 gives 0.03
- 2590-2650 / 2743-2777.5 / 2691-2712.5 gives -0.06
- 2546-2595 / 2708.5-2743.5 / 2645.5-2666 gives 0.44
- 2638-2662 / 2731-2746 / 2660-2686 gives 0.14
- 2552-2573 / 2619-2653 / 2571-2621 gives -0.07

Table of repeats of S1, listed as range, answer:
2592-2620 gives 171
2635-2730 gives 84.3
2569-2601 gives 170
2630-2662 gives 109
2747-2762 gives 105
